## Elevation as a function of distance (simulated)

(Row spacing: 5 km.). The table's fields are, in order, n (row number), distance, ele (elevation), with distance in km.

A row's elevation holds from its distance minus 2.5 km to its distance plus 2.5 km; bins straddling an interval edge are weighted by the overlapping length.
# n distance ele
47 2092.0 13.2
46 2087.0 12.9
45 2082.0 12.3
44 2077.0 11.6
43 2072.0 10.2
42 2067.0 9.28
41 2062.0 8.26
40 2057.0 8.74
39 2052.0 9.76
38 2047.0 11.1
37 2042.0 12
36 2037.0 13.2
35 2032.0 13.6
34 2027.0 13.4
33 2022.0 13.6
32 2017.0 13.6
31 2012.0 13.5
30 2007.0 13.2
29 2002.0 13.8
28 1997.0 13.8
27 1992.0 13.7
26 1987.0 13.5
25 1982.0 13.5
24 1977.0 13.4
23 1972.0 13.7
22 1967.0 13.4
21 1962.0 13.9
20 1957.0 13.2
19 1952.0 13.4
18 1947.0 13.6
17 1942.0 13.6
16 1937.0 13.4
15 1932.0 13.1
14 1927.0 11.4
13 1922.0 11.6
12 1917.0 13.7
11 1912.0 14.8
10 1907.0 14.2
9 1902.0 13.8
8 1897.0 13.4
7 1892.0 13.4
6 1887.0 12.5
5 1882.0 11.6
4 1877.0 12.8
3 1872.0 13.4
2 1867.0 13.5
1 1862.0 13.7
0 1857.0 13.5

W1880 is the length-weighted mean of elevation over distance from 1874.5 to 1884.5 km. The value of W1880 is 12.2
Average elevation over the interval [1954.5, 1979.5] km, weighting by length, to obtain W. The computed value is 13.5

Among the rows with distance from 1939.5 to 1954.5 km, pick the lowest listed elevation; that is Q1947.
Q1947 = 13.4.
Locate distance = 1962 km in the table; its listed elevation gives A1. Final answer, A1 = 13.9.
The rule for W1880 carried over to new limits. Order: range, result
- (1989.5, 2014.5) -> 13.6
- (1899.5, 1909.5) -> 14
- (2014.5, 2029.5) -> 13.5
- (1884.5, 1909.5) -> 13.5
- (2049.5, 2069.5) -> 9.01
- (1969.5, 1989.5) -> 13.5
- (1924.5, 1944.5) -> 12.9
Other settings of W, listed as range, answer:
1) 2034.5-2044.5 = 12.6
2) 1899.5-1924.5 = 13.6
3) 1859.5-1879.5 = 13.3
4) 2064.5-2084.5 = 10.8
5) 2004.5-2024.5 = 13.5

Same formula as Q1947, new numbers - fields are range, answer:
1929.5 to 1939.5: 13.1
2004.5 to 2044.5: 12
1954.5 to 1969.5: 13.2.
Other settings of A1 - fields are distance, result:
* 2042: 12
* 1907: 14.2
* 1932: 13.1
